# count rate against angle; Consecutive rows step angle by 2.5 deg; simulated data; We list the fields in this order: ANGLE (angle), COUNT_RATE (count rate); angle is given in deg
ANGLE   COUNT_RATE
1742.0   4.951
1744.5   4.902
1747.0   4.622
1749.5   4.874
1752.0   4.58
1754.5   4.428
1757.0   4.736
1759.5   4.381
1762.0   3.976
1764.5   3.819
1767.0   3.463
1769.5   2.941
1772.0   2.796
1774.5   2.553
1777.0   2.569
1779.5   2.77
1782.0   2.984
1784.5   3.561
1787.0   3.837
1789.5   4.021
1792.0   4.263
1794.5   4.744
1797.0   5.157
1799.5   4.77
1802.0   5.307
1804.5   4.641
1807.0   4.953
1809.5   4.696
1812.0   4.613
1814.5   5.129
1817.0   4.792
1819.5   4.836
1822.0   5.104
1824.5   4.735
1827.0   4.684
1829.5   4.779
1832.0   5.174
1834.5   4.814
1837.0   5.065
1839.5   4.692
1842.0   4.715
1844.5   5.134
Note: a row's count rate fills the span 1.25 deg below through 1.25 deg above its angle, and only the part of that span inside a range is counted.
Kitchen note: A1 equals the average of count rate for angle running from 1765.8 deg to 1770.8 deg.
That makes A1 3.2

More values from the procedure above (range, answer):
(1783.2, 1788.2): 3.69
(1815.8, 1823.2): 4.91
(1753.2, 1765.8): 4.27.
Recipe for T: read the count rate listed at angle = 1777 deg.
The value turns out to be 2.569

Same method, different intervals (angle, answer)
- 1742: 4.951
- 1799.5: 4.77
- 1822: 5.104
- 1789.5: 4.021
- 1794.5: 4.744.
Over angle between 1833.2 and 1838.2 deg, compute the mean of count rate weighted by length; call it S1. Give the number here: 4.94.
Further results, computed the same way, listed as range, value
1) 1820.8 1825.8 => 4.92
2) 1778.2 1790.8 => 3.43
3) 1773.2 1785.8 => 2.89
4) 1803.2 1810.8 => 4.77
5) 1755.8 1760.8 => 4.55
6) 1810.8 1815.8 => 4.87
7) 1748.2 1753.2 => 4.73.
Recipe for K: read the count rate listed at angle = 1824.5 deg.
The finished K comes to 4.735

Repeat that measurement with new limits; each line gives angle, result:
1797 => 5.157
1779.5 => 2.77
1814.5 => 5.129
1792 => 4.263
